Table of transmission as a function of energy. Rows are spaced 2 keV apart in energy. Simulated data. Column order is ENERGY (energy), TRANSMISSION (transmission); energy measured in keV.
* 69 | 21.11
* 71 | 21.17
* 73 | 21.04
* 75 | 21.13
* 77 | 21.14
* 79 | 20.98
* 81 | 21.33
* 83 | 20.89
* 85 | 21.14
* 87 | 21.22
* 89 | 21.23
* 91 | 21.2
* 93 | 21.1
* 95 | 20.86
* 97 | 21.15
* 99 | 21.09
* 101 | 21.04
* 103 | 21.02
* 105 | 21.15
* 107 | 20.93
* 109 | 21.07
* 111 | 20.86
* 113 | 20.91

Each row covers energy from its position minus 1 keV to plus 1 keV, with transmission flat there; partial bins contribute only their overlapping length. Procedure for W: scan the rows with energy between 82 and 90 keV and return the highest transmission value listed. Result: 21.23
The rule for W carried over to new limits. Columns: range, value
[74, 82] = 21.33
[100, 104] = 21.04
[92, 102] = 21.15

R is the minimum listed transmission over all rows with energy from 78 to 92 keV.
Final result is 20.89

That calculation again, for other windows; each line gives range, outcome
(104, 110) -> 20.93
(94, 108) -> 20.86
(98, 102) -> 21.04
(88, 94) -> 21.1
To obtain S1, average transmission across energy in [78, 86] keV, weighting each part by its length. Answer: 21.1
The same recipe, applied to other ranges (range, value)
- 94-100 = 21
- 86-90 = 21.2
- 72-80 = 21.1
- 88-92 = 21.2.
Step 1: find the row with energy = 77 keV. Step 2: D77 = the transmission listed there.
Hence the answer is 21.14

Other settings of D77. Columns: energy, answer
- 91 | 21.2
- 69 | 21.11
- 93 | 21.1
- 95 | 20.86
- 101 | 21.04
